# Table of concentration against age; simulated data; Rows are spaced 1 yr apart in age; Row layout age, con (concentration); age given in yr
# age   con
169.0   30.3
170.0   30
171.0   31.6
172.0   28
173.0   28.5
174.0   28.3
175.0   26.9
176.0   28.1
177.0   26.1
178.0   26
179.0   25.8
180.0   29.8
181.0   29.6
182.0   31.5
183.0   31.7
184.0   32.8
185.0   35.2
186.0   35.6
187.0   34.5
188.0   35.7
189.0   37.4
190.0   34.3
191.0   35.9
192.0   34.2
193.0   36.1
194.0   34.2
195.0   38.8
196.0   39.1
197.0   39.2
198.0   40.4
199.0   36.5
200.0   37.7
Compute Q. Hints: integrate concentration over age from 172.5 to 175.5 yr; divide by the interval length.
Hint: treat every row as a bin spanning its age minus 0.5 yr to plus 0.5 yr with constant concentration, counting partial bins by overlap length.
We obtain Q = 27.9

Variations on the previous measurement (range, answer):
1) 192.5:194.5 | 35.2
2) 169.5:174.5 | 29.3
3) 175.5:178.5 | 26.7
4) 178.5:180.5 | 27.8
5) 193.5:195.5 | 36.5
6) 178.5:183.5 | 29.7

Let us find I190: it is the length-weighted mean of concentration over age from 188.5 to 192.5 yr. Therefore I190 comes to 35.4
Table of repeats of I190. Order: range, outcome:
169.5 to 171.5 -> 30.8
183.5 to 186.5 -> 34.5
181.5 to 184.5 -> 32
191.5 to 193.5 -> 35.2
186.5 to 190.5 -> 35.5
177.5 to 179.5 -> 25.9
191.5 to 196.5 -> 36.5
